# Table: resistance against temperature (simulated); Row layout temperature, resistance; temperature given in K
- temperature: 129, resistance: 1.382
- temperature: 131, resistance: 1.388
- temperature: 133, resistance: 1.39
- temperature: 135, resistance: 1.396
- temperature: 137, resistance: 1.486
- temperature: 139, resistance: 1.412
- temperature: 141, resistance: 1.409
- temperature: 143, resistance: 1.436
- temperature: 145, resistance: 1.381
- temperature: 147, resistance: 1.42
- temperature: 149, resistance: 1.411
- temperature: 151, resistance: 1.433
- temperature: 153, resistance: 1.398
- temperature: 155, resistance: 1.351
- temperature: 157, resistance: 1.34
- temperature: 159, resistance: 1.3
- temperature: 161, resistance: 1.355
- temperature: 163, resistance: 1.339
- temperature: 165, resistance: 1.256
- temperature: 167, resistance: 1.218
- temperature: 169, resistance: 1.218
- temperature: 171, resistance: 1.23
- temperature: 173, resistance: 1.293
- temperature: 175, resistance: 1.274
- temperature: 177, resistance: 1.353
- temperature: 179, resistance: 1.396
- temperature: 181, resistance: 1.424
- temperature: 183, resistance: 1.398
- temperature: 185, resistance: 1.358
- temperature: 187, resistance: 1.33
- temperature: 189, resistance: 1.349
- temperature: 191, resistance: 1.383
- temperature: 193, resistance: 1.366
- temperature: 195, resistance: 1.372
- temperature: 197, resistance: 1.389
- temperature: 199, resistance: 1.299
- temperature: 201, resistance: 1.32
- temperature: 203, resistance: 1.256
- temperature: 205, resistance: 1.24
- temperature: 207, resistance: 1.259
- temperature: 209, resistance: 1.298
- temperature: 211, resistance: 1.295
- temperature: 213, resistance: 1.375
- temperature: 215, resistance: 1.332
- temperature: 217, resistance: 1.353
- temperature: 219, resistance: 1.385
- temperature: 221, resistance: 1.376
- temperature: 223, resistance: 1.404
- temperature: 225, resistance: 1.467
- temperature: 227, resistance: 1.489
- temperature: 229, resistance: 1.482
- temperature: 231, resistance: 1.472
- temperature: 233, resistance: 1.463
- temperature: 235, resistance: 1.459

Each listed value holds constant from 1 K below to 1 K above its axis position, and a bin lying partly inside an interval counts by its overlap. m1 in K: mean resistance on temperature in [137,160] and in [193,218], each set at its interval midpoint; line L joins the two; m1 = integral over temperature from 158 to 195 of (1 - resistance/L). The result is 0.8 K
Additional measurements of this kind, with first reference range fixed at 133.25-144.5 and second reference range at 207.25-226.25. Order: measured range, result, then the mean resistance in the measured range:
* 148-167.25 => 0.9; 1.34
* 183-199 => 0.2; 1.36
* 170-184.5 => 0.6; 1.34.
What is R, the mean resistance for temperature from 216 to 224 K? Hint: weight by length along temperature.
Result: 1.38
